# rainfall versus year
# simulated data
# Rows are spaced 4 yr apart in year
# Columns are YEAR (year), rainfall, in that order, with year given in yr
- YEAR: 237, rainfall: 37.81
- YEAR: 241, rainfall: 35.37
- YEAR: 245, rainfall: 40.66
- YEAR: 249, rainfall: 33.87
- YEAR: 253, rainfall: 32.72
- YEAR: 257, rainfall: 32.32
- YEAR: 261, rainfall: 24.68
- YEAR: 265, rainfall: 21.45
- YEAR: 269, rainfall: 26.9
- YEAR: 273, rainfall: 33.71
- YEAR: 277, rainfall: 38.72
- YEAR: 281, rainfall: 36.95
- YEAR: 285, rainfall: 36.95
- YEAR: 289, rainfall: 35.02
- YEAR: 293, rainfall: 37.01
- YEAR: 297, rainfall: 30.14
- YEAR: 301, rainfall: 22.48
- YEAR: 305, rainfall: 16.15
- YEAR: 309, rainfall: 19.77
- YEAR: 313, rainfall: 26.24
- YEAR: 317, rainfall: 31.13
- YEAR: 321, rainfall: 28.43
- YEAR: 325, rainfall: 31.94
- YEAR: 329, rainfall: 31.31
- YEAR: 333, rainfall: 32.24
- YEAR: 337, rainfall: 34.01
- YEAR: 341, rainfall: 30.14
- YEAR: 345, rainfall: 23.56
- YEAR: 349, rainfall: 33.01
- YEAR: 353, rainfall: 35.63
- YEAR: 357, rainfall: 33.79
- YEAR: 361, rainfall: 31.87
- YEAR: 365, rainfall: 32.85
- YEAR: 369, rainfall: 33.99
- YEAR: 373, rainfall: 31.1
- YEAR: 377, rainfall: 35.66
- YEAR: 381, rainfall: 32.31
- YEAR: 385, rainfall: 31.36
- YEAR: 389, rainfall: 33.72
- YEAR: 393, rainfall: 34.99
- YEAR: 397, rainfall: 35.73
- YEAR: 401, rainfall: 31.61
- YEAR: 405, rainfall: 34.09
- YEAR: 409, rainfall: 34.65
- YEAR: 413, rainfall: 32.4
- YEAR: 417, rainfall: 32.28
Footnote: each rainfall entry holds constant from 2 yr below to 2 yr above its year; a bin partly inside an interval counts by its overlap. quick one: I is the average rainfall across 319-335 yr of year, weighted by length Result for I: 31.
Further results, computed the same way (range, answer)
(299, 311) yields 19.5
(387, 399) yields 34.8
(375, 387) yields 33.1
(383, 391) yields 32.5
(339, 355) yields 30.6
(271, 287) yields 36.6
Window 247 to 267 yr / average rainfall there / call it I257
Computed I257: 29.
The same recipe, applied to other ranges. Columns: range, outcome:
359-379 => 33.1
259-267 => 23.1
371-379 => 33.4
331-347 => 30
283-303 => 32.3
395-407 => 33.8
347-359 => 34.1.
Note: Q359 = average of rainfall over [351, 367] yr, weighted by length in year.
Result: 33.5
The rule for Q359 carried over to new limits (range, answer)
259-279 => 29.1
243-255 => 35.8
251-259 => 32.5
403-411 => 34.4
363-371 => 33.4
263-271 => 24.2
